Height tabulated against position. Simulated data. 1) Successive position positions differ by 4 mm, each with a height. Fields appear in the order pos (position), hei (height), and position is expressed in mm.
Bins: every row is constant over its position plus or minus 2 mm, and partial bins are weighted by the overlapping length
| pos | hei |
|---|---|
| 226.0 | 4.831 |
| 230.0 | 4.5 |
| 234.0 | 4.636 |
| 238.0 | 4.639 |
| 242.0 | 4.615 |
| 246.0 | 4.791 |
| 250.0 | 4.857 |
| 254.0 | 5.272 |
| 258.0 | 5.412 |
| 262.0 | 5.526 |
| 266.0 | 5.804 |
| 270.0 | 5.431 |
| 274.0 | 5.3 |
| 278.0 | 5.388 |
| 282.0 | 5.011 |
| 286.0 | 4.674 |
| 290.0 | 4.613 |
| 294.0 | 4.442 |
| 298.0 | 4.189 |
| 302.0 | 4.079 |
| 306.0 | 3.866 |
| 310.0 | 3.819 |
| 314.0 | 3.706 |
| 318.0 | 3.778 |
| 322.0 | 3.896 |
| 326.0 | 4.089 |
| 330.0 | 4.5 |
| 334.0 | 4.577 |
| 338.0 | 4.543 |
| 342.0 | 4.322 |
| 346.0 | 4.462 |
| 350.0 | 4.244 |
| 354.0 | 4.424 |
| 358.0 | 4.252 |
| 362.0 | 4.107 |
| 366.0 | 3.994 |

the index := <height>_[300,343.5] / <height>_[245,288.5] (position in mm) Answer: 0.79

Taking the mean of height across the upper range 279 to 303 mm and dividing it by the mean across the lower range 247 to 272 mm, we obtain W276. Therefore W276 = 0.85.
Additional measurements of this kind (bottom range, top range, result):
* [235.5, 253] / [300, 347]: 0.87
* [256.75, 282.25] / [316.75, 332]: 0.75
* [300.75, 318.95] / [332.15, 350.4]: 1.16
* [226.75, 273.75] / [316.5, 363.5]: 0.85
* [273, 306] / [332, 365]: 0.94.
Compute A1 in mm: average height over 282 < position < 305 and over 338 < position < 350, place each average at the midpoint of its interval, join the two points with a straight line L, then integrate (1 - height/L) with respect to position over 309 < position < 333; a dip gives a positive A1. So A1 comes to 2.2 mm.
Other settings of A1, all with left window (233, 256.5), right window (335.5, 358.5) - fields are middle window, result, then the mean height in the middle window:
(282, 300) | 0.3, 4.54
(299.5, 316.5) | 2.5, 3.87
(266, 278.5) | -2.0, 5.44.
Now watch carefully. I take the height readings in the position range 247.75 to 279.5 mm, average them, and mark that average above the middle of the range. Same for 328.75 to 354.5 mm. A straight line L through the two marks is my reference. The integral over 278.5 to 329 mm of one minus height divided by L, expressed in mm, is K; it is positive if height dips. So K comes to 7.0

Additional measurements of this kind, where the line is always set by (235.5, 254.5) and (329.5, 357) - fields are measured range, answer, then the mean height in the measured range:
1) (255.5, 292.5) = -4.3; 5.23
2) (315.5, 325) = 1.4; 3.86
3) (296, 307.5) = 1.3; 4.05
